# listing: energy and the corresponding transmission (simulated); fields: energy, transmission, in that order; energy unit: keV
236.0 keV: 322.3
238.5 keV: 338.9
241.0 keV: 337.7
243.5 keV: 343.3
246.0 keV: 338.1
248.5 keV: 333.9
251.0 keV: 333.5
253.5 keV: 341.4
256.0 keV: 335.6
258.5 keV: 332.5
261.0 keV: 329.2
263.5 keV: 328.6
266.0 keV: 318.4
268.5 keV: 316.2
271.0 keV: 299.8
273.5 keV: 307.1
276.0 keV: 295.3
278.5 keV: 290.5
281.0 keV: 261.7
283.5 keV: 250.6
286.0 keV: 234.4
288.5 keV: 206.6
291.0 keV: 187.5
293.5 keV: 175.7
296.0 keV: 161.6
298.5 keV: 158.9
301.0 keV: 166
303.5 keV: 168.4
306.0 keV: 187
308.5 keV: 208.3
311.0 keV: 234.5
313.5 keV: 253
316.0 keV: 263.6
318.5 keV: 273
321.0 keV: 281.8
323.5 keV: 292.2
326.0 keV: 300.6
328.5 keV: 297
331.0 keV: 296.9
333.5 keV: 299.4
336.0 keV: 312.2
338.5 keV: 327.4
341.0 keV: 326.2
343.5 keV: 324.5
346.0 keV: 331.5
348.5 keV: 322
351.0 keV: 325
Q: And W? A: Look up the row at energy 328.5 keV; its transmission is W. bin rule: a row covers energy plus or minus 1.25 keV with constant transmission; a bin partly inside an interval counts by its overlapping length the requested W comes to 297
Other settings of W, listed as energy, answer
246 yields 338.1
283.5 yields 250.6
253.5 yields 341.4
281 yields 261.7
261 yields 329.2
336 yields 312.2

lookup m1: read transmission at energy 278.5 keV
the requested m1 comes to 290.5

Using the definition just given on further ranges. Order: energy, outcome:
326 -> 300.6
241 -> 337.7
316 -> 263.6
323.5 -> 292.2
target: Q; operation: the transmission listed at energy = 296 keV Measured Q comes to 161.6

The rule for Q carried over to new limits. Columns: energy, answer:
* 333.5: 299.4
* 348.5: 322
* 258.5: 332.5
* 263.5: 328.6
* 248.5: 333.9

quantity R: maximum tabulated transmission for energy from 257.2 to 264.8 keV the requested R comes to 332.5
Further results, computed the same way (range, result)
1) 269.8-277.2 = 307.1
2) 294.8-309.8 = 208.3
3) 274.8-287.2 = 295.3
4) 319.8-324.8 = 292.2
